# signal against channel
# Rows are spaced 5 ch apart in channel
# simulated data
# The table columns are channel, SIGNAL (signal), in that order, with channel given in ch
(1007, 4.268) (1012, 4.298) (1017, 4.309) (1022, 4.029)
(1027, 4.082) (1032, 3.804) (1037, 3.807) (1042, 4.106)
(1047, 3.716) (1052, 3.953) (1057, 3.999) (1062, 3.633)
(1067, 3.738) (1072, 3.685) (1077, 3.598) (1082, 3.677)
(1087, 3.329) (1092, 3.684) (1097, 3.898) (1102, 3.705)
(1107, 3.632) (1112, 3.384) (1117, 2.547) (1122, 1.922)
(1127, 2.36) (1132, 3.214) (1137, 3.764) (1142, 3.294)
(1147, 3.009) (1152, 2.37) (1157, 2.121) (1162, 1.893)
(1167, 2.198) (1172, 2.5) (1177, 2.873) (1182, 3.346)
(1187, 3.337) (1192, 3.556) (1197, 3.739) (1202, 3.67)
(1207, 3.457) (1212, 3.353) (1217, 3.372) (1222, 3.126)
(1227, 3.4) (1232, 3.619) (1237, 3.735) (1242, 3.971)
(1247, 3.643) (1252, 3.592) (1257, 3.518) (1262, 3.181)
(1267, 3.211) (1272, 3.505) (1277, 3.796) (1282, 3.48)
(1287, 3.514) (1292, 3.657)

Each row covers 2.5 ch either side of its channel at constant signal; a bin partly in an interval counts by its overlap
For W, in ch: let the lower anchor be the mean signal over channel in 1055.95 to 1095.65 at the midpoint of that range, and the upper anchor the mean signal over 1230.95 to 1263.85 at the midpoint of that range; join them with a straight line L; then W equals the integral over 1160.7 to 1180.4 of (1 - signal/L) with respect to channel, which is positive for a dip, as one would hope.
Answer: 6.5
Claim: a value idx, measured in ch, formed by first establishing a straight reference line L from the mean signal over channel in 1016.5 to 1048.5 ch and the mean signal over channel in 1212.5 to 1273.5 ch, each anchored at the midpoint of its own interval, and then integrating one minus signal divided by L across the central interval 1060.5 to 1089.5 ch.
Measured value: 2.0 ch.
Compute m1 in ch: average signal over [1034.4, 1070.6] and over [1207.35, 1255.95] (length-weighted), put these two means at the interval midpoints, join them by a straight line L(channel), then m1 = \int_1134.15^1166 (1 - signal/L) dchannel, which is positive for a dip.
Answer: 8.3 ch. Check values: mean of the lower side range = 3.85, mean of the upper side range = 3.53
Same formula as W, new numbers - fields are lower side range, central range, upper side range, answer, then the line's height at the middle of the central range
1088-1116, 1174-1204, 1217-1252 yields 1.4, 3.57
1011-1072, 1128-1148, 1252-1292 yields 2.5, 3.74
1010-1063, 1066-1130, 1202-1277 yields 8.8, 3.83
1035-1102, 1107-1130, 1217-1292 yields 6.3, 3.69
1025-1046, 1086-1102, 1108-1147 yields -1.8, 3.31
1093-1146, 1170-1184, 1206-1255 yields 1.9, 3.36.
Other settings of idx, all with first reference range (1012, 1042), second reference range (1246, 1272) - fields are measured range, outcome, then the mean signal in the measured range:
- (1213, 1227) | 1.0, 3.29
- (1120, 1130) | 4.2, 2.21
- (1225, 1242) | -0.8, 3.65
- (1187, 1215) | 0.4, 3.53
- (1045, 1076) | 1.3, 3.78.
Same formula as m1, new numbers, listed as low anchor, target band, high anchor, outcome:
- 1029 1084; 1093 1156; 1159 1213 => 6.2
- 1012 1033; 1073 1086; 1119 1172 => -0.8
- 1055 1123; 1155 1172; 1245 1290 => 6.6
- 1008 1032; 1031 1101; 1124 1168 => -2.9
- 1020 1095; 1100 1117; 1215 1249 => 1.4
